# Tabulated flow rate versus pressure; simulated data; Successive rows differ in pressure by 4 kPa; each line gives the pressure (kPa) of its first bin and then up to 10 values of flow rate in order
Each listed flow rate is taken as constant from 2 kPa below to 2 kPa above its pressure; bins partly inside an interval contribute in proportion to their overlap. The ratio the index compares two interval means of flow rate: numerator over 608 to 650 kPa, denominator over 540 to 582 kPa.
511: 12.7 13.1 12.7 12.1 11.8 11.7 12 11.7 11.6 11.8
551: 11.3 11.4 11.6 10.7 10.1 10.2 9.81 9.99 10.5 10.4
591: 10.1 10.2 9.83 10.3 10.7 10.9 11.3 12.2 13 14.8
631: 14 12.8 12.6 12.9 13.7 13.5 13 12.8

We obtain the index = 1.2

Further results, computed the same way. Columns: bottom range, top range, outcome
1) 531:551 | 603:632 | 1.04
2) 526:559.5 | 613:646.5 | 1.11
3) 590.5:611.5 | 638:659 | 1.27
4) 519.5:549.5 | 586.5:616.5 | 0.88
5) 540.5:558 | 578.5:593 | 0.89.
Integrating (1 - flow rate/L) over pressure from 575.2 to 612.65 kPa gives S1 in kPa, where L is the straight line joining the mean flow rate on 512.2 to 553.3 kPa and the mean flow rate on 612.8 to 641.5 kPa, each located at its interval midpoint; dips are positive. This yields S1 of 6.9 kPa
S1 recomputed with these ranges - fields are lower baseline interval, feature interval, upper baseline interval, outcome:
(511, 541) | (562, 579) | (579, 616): 1.45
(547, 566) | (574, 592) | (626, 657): 2.61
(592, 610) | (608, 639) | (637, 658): -2.57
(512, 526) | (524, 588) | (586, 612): 2.66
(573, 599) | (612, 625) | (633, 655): -0.30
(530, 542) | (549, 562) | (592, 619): 0.10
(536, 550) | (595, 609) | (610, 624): 1.83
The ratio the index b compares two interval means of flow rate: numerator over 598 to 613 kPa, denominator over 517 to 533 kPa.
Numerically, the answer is 0.87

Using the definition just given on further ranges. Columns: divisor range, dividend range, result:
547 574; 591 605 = 0.93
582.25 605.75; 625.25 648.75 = 1.32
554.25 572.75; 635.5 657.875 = 1.22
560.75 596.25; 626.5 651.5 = 1.31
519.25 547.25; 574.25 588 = 0.86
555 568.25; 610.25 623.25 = 1.08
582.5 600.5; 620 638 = 1.33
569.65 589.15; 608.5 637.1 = 1.25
